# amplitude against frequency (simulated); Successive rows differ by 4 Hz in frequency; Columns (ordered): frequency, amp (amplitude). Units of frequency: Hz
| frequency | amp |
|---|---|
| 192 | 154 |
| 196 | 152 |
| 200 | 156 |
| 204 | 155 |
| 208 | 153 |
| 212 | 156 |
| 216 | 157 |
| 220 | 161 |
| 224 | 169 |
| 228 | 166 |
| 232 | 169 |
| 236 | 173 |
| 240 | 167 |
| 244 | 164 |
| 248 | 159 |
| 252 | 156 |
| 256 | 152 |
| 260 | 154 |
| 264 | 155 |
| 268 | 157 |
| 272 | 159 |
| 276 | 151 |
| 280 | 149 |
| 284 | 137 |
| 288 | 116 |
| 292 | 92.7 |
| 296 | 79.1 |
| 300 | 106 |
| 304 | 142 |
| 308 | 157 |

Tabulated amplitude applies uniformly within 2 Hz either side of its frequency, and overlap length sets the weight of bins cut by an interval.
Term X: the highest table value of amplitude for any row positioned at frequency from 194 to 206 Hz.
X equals 156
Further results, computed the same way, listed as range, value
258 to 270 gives 157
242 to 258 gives 164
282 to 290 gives 137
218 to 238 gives 173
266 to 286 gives 159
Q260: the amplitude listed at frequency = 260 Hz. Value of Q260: 154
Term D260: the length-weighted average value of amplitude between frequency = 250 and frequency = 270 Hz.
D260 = 155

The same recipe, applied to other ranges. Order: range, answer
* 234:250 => 166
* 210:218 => 156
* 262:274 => 157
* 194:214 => 154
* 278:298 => 115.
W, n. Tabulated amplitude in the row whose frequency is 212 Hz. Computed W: 156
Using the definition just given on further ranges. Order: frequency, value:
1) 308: 157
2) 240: 167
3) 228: 166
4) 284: 137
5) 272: 159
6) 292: 92.7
